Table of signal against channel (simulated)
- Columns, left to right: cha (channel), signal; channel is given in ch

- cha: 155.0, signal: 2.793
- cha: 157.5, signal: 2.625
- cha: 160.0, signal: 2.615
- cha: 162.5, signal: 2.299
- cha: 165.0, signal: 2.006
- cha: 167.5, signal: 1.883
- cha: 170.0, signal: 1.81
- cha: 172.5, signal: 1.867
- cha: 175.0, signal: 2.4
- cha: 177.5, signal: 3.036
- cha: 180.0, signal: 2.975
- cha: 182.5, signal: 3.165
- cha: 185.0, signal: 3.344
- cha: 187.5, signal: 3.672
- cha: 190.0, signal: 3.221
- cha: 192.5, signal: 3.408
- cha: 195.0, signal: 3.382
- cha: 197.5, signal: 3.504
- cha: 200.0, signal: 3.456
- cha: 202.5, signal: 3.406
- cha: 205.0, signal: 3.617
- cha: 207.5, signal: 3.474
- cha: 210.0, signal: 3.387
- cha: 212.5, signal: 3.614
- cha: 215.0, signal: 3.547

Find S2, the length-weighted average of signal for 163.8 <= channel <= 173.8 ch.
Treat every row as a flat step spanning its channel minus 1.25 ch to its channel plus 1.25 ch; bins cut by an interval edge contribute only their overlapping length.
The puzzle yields 1.89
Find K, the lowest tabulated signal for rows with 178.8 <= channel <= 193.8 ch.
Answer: 2.975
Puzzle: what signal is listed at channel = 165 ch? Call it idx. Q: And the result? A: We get 2.006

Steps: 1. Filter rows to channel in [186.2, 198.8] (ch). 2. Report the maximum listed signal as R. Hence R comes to 3.672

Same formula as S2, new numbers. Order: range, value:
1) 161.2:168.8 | 2.06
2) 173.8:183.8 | 2.9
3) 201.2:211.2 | 3.47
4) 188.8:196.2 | 3.34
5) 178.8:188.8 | 3.29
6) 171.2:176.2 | 2.13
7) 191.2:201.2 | 3.44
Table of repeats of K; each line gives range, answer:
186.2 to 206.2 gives 3.221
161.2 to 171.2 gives 1.81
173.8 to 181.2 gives 2.4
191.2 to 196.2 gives 3.382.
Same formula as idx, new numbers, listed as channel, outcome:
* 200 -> 3.456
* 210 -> 3.387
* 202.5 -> 3.406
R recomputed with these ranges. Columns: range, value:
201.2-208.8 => 3.617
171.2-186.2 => 3.344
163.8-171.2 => 2.006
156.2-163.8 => 2.625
